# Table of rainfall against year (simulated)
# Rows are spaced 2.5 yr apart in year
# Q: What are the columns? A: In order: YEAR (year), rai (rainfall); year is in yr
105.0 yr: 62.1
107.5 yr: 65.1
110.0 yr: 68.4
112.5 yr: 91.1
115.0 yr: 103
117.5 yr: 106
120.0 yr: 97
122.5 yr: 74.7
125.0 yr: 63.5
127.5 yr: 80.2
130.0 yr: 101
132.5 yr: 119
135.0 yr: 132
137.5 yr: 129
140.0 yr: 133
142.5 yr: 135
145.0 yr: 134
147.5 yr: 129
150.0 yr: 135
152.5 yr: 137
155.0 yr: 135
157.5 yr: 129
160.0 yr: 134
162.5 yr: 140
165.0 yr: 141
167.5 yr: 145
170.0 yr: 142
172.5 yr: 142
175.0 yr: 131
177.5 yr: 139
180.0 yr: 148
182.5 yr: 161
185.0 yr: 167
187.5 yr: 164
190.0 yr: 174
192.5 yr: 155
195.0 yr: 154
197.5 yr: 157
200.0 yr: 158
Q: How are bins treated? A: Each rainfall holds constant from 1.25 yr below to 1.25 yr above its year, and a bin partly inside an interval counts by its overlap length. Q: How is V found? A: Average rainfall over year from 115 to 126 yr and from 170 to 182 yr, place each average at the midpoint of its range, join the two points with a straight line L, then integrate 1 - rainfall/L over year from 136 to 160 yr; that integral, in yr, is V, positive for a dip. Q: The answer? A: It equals -3.97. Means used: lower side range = 87.8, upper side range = 142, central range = 133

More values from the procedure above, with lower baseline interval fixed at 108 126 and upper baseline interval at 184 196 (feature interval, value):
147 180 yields -0.8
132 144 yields -2.5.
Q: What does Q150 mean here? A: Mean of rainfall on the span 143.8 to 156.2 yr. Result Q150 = 134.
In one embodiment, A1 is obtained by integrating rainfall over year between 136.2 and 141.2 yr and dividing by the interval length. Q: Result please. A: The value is 131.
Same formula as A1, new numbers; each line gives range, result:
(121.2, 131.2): 79.8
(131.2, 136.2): 125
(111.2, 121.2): 99.1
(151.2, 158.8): 134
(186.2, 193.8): 164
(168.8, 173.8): 142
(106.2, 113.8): 75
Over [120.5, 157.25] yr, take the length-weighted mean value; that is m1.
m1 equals 117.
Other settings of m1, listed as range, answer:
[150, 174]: 138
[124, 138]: 104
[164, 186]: 146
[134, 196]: 143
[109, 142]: 101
